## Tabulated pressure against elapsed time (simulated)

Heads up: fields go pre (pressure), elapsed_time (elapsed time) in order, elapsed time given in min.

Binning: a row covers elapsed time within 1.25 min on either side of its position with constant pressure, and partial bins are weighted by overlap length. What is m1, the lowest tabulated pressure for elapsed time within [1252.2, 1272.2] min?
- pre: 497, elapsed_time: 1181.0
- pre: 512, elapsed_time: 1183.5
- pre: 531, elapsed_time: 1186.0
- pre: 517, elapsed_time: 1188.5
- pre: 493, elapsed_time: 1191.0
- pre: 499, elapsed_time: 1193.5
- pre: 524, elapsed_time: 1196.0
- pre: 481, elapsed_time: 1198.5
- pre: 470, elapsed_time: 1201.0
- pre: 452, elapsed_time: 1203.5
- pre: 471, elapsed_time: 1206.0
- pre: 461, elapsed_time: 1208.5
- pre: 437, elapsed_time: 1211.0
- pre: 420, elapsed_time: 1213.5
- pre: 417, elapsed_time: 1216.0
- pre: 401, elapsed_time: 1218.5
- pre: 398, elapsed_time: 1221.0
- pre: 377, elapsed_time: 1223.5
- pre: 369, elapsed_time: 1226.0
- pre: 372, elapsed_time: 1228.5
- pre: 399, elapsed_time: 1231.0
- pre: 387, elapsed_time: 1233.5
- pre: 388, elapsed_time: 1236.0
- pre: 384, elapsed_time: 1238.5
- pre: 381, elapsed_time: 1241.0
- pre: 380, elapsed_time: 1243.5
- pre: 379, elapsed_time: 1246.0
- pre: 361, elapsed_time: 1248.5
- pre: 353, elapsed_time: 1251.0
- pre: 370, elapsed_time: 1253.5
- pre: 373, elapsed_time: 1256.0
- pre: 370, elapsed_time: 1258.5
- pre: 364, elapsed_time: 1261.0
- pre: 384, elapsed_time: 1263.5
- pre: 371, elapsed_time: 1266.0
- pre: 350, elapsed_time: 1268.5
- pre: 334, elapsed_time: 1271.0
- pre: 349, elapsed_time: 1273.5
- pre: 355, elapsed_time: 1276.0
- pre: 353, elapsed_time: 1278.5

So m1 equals 334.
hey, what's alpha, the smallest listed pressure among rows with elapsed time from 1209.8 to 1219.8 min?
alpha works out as 401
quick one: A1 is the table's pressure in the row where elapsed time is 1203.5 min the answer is 452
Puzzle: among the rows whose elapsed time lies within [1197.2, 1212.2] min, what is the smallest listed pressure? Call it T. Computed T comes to 437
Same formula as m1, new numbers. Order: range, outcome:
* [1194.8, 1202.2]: 470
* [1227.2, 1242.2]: 372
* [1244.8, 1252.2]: 353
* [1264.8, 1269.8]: 350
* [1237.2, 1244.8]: 380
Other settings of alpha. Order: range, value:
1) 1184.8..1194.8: 493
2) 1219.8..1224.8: 377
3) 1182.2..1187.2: 512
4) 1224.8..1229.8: 369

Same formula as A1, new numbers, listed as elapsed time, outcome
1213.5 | 420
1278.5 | 353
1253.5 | 370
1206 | 471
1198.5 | 481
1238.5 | 384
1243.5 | 380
